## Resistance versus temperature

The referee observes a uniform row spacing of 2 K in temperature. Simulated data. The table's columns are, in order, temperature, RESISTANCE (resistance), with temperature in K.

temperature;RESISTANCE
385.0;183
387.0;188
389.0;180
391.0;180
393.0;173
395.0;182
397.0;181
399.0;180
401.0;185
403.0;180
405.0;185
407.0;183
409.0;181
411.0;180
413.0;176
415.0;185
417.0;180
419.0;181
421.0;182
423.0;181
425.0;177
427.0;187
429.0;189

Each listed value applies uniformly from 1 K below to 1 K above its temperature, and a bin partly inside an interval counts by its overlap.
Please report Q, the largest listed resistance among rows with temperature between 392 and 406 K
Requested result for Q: 185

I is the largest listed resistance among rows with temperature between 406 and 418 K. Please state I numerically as 185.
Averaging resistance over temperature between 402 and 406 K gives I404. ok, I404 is 182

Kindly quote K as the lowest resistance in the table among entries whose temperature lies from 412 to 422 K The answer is 176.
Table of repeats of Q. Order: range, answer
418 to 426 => 182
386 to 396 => 188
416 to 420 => 181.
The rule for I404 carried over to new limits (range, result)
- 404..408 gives 184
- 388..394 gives 178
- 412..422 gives 181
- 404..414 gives 181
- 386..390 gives 184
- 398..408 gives 183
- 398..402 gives 182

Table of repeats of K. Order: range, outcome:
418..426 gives 177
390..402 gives 173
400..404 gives 180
